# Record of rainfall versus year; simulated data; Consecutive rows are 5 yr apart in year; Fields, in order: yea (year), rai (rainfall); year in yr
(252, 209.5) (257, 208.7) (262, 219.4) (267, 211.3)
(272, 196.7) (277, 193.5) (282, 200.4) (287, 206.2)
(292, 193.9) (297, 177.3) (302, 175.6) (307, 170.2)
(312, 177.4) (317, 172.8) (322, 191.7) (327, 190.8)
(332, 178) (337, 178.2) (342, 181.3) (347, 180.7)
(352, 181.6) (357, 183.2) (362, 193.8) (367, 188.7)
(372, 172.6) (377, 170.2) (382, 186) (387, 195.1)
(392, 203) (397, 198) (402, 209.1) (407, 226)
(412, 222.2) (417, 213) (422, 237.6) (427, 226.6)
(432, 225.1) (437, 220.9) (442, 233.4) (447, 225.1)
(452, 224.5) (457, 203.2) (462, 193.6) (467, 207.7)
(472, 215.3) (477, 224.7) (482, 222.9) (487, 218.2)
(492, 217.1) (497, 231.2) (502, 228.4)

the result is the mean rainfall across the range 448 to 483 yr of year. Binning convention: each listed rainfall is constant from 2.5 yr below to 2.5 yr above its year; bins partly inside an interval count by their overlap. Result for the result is 213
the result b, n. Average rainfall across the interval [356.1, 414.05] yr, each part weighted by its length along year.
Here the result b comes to 196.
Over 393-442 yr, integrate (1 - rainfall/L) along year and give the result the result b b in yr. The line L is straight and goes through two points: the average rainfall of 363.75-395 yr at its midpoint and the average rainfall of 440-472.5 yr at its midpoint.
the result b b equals -4.8 yr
